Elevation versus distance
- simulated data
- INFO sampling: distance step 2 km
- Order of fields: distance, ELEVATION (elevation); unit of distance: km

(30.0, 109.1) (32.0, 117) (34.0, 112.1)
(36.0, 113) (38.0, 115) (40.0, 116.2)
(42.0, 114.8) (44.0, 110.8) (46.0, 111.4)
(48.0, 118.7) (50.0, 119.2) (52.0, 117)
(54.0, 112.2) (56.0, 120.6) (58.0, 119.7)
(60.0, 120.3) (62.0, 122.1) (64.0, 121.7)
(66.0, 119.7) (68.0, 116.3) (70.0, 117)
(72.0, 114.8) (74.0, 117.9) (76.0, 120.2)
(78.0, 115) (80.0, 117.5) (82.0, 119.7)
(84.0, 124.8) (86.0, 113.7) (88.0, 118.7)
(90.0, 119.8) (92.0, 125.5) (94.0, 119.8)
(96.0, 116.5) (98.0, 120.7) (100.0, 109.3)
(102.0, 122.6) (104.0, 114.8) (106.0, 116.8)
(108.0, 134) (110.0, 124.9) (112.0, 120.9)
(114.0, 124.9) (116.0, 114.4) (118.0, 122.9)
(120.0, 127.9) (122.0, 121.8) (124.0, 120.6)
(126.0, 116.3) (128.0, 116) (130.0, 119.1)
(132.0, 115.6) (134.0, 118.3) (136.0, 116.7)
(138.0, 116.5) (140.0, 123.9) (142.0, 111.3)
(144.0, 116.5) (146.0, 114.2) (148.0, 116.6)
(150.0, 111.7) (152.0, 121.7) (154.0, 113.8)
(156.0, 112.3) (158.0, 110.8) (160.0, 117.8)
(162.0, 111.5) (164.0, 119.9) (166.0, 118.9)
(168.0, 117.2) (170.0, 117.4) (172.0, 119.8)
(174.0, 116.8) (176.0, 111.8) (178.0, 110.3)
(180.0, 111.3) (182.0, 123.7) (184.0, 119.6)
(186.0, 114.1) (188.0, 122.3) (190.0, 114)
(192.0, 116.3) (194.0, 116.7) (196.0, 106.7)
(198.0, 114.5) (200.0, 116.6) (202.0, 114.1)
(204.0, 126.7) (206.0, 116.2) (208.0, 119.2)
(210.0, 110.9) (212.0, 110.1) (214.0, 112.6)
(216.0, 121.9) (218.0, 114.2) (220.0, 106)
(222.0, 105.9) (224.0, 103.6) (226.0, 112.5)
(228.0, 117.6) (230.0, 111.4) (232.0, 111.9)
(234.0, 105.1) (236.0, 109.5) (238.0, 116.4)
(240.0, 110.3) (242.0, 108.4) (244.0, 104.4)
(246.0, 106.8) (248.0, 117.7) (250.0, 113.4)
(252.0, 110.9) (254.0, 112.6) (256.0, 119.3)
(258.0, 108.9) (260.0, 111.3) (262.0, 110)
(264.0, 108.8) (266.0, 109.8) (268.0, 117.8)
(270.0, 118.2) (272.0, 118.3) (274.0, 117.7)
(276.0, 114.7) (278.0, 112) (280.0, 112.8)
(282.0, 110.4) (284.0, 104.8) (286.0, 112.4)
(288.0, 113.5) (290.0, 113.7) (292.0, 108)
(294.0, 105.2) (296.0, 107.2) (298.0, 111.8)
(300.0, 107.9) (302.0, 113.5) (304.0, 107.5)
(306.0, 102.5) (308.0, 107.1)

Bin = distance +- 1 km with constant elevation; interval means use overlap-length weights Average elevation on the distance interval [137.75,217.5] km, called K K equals 116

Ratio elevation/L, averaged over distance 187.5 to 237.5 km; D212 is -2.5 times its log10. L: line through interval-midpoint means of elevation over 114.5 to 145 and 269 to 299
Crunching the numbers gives 0.02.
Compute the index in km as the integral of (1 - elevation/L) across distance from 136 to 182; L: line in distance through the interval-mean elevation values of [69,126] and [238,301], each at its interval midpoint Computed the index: 0.46 km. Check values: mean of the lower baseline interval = 120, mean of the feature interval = 116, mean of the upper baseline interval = 112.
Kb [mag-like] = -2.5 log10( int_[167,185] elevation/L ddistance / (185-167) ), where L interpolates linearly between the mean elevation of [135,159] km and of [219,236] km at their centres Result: -0.030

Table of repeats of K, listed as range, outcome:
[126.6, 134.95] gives 117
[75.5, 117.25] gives 120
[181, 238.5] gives 114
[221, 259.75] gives 111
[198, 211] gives 117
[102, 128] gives 122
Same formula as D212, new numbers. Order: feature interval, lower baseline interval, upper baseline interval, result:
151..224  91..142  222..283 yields 0.00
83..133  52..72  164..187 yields -0.02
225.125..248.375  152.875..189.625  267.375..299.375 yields 0.03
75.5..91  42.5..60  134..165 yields -0.02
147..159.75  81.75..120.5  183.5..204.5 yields 0.03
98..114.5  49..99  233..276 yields -0.03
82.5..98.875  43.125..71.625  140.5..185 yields -0.03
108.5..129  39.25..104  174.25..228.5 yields -0.04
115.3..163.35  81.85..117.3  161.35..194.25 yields 0.01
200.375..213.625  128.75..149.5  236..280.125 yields -0.02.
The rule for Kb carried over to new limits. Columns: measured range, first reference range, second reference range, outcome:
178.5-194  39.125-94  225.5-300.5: -0.027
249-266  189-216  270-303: 0.011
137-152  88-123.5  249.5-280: 0.027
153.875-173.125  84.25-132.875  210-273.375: 0.005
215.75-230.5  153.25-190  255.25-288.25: 0.032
